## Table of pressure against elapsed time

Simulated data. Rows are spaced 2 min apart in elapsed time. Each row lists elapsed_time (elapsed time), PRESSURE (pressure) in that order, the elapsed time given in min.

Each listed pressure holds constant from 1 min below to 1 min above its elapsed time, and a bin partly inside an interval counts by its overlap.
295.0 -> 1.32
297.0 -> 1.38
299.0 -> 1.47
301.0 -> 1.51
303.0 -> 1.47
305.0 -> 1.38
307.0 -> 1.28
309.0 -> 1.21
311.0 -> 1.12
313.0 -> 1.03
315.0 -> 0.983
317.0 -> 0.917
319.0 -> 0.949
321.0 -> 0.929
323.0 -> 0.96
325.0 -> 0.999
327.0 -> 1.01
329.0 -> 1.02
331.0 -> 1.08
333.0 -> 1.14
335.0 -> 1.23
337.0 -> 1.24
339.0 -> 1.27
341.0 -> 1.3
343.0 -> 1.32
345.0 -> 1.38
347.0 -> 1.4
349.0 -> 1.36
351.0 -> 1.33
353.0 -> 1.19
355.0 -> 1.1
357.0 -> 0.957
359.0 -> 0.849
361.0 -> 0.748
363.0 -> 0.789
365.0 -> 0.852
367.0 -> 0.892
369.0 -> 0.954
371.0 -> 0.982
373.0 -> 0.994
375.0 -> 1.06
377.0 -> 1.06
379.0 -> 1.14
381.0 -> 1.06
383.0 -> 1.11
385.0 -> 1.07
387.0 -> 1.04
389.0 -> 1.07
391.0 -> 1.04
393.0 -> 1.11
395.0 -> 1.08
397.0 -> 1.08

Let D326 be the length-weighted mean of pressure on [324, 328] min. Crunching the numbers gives 1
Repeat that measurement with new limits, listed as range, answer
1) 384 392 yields 1.06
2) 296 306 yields 1.44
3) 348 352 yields 1.35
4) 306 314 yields 1.16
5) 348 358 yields 1.19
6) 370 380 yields 1.05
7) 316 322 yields 0.932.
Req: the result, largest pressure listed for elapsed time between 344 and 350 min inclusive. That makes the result 1.4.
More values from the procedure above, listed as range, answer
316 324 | 0.96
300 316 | 1.51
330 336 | 1.23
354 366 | 1.1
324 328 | 1.01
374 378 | 1.06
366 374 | 0.994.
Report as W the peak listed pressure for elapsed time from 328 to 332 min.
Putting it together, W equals 1.08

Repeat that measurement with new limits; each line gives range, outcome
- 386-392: 1.07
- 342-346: 1.38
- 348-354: 1.36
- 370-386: 1.14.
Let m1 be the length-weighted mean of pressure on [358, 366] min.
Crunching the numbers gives 0.809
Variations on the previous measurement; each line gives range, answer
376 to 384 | 1.09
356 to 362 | 0.851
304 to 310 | 1.29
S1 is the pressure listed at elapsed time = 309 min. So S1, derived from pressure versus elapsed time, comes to 1.21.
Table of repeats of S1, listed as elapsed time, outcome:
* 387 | 1.04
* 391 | 1.04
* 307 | 1.28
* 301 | 1.51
